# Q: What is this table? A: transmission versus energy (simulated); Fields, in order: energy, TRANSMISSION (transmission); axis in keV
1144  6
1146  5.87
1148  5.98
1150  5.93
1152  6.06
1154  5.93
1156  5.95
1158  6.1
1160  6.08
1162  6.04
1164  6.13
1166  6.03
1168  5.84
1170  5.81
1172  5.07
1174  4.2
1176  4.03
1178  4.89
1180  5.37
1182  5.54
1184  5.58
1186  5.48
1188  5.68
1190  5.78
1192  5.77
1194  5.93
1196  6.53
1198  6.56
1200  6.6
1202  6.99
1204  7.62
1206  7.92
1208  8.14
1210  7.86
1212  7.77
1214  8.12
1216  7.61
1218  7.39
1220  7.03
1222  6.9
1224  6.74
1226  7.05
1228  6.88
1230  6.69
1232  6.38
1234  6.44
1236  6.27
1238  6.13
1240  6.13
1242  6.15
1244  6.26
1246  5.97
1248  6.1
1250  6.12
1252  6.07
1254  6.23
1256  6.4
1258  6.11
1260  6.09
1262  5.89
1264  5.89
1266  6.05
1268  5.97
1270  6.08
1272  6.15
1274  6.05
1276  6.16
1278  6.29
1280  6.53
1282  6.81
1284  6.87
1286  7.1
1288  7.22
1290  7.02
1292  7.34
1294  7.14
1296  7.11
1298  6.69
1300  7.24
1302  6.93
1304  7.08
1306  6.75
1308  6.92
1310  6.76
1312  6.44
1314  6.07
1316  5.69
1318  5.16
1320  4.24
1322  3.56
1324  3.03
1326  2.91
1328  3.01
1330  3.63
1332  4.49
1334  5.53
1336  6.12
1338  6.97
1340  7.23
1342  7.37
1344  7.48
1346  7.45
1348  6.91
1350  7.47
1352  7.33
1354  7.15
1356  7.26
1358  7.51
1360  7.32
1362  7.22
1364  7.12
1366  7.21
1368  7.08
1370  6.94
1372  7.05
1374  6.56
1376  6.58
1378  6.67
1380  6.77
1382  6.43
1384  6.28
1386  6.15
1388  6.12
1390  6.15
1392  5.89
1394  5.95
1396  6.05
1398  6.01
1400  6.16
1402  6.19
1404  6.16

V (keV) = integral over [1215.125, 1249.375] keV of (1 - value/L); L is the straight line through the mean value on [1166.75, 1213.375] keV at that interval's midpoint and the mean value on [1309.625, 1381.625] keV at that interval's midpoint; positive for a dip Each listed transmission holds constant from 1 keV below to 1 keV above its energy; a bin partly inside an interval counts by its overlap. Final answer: -2.4 keV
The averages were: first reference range 6.14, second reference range 6.2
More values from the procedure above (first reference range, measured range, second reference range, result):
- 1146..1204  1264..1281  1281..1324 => 0.33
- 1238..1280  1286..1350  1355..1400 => 2.87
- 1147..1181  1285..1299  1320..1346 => -4.81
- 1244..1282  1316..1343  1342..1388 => 7.29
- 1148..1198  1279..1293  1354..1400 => -1.72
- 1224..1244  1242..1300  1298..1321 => -0.36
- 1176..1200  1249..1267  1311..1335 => -3.64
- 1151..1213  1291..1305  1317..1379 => -2.09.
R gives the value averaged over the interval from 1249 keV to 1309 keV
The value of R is 6.54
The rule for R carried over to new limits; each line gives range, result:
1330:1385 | 6.81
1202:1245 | 7.02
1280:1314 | 6.92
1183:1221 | 6.86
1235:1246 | 6.17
